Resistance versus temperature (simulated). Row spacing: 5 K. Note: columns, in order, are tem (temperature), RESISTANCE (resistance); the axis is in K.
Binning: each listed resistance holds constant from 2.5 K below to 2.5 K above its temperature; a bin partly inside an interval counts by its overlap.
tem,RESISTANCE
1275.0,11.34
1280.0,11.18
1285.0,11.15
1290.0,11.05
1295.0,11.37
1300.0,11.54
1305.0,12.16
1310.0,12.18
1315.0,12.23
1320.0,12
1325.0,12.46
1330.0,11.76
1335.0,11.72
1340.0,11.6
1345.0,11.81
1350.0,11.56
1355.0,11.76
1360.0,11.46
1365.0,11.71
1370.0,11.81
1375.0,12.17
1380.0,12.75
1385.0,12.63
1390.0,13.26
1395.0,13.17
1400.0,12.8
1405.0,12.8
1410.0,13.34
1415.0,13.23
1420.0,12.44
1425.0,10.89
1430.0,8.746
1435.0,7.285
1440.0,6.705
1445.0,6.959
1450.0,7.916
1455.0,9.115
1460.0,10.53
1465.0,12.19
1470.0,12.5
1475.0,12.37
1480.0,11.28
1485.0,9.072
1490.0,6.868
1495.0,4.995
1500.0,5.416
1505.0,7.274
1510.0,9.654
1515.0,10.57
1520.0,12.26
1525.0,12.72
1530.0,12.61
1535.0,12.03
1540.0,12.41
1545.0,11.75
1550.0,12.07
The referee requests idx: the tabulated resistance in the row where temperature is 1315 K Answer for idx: 12.23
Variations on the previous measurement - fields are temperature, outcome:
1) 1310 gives 12.18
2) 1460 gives 10.53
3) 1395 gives 13.17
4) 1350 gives 11.56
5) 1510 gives 9.654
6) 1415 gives 13.23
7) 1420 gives 12.44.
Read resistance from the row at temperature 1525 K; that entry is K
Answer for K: 12.72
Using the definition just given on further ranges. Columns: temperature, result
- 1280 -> 11.18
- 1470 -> 12.5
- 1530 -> 12.61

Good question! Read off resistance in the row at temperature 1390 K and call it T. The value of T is 13.26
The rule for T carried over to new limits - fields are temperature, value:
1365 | 11.71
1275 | 11.34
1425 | 10.89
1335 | 11.72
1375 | 12.17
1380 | 12.75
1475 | 12.37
